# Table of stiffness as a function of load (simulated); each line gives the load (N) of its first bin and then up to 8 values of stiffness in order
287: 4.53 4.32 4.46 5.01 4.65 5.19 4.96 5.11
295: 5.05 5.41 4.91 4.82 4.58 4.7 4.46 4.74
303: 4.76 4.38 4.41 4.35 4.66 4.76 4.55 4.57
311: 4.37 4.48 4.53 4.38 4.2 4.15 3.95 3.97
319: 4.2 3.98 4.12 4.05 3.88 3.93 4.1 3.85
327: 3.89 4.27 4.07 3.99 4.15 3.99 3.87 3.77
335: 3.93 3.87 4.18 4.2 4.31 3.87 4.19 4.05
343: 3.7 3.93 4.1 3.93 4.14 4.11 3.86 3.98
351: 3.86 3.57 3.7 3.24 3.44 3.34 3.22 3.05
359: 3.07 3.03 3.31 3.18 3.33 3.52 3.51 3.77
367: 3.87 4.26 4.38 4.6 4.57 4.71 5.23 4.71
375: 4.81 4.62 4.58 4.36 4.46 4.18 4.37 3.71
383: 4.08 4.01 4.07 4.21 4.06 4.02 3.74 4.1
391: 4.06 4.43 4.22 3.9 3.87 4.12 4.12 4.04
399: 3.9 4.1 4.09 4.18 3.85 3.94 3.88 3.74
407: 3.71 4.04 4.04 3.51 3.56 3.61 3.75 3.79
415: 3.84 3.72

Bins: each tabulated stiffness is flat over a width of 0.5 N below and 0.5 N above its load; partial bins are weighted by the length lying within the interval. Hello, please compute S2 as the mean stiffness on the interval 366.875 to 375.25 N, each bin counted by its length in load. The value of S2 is 4.6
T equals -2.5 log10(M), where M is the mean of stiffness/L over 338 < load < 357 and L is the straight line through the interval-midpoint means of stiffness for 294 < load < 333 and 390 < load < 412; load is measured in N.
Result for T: 0.10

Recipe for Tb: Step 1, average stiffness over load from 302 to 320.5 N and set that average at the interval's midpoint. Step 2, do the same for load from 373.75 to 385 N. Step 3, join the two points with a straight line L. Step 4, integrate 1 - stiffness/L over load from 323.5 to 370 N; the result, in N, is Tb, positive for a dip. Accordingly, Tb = 5.8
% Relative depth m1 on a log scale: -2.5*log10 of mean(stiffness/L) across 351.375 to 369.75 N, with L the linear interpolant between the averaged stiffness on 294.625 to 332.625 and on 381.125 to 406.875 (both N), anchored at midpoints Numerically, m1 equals 0.18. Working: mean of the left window 4.35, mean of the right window 4.02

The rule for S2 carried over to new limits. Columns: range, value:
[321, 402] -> 3.99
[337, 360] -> 3.76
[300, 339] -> 4.22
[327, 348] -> 4.02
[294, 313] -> 4.67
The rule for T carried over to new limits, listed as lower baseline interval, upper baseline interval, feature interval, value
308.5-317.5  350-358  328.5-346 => -0.05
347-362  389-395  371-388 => -0.13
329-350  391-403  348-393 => 0.02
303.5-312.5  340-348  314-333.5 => 0.06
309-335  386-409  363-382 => -0.07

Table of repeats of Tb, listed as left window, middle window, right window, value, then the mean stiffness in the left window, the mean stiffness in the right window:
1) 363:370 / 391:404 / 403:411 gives -0.8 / 3.9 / 3.82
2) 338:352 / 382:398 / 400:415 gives -0.7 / 3.99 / 3.84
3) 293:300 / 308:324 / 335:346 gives 1.1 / 4.96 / 4.03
